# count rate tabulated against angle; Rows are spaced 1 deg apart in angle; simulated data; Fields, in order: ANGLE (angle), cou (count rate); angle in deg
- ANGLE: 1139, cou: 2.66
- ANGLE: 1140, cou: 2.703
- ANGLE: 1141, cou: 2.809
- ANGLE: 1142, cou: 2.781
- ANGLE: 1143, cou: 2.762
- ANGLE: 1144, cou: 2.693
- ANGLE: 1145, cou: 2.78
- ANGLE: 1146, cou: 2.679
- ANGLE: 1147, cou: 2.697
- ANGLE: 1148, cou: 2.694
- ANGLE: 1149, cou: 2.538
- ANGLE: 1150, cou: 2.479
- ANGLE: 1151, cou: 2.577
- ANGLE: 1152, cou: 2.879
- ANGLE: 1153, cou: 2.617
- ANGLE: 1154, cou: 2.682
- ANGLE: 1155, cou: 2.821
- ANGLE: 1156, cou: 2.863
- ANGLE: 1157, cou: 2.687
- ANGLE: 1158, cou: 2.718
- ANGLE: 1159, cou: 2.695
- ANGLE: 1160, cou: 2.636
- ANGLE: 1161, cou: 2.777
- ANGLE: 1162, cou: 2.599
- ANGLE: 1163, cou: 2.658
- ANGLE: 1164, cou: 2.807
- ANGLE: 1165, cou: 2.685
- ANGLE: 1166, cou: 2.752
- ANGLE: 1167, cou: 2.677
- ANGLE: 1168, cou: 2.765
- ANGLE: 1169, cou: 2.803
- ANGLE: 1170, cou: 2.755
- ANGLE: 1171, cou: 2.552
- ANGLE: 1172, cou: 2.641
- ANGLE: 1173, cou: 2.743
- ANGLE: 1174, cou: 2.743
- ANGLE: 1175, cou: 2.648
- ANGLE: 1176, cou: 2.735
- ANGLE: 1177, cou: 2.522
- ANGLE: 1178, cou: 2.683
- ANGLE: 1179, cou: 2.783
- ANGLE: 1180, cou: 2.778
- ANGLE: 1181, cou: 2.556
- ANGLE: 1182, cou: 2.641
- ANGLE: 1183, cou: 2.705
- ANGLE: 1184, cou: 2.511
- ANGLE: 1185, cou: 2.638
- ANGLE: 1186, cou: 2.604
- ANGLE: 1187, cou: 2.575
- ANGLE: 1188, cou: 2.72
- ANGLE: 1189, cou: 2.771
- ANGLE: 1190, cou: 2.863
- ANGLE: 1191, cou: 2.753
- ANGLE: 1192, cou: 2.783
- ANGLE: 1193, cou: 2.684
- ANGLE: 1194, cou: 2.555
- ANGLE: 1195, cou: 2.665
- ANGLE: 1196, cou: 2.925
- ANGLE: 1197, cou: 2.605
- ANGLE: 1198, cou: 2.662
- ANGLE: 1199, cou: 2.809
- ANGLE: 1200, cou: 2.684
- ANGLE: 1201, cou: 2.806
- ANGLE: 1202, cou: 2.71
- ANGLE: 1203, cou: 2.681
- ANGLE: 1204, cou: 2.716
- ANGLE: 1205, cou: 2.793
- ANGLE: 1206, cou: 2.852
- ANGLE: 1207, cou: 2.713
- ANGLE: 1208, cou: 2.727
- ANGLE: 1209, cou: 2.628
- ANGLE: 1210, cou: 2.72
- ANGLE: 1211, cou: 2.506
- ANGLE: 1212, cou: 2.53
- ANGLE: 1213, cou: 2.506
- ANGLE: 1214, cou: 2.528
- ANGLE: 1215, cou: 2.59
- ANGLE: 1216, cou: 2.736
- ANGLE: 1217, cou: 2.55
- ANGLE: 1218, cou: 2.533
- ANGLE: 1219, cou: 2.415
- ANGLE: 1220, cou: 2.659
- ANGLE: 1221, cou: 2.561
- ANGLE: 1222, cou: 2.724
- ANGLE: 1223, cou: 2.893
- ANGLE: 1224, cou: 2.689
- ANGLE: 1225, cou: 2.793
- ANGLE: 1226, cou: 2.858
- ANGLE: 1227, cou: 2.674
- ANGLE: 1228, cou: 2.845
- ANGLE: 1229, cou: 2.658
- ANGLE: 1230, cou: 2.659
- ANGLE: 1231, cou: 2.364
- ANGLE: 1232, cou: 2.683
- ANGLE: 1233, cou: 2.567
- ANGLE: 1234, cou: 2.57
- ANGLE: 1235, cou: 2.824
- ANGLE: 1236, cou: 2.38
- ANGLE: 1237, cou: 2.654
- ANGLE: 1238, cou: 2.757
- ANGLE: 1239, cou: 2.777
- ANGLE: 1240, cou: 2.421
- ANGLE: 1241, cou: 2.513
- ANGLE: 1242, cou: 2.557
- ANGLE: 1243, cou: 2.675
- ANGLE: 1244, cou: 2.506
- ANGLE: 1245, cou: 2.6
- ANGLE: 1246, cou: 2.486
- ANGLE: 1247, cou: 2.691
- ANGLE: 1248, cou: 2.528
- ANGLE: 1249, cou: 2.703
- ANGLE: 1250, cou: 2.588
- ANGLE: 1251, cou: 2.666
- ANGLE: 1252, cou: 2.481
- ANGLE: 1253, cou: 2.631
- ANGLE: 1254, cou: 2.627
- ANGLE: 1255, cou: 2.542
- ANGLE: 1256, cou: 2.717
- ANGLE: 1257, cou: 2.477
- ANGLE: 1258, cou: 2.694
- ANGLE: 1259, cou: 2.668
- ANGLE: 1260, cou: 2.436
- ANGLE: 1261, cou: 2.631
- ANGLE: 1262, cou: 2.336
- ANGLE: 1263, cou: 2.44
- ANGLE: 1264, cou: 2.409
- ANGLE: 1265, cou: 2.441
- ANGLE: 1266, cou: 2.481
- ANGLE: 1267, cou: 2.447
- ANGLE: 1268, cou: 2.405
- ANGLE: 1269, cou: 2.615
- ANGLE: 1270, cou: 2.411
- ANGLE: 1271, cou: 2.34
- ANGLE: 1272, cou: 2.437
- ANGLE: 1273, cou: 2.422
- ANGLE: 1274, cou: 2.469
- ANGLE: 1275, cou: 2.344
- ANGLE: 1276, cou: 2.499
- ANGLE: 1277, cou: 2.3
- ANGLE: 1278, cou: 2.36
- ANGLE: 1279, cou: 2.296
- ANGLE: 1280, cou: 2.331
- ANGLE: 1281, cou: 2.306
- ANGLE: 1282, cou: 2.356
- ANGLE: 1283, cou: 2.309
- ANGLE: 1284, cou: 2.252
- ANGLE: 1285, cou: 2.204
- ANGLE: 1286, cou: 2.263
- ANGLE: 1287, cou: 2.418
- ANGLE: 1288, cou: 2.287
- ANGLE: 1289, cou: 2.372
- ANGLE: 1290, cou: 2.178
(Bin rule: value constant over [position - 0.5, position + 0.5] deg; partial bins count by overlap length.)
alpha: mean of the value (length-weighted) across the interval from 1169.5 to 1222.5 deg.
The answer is 2.67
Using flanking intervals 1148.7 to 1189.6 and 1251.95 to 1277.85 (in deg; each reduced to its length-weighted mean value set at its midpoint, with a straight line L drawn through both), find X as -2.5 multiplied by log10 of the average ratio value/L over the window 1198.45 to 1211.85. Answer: -0.04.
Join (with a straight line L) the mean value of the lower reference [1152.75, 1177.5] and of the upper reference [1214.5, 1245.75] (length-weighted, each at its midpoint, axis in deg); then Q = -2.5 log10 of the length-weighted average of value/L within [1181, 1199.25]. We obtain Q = 0.00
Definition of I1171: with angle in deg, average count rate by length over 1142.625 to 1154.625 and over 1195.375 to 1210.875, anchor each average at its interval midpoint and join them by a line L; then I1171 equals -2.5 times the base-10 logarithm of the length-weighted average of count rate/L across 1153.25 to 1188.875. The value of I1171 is 0.00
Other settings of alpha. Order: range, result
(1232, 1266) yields 2.58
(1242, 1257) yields 2.6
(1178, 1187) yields 2.65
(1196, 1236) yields 2.67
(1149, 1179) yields 2.7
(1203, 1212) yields 2.7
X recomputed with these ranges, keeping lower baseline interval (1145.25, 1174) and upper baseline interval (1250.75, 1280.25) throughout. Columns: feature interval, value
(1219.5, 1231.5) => -0.057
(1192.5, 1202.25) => -0.037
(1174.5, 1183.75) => -0.005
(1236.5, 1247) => -0.030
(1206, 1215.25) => -0.011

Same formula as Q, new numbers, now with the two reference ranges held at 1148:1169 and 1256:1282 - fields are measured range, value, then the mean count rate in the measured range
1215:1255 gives -0.04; 2.63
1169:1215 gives -0.03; 2.68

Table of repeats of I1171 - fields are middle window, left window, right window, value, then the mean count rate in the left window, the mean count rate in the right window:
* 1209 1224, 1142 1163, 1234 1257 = 0.01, 2.69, 2.6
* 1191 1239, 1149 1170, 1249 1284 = -0.04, 2.71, 2.47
